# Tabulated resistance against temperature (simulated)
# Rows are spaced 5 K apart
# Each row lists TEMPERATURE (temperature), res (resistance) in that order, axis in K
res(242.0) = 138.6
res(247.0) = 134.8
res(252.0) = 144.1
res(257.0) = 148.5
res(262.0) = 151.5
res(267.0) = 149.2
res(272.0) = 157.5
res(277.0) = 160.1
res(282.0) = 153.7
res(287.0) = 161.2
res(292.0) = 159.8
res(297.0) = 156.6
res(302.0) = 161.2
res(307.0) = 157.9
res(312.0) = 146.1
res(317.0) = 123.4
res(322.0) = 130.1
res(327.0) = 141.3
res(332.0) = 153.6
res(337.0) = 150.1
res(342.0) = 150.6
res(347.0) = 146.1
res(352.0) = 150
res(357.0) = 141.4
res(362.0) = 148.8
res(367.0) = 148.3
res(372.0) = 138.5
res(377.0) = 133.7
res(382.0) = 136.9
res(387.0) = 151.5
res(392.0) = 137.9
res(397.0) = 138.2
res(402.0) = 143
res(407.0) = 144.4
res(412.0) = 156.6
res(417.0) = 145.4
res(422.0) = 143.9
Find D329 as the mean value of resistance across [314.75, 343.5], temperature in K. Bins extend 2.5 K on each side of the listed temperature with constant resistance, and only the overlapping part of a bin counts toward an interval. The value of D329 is 141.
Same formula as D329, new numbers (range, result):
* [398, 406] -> 142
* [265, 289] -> 156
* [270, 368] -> 150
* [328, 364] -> 148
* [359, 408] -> 142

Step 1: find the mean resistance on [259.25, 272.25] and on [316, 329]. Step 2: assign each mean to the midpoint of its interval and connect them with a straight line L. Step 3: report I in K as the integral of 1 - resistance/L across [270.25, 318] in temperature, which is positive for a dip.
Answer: -4.2 K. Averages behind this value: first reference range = 152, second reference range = 132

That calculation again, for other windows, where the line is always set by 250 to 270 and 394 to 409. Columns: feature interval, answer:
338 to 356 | -0.50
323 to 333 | 0.09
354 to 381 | 0.25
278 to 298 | -1.47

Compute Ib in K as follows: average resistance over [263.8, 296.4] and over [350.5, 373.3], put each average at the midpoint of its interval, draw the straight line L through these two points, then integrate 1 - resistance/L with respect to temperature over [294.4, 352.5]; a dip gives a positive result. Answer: 1.4 K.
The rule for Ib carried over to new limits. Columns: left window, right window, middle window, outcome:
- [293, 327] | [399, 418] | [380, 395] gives 0.5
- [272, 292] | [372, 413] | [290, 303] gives -0.2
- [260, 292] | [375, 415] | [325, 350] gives 0.1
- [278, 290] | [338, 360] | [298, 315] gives 0.0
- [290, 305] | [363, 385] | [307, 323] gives 1.8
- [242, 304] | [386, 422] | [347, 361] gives 0.2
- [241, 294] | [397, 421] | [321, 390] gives 1.6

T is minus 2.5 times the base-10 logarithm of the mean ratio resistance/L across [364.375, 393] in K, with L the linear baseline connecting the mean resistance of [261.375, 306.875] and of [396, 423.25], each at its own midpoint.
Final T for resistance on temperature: 0.054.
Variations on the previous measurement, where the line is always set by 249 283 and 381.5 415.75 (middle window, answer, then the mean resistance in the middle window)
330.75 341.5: -0.03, 151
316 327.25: 0.14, 131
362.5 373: 0.01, 145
